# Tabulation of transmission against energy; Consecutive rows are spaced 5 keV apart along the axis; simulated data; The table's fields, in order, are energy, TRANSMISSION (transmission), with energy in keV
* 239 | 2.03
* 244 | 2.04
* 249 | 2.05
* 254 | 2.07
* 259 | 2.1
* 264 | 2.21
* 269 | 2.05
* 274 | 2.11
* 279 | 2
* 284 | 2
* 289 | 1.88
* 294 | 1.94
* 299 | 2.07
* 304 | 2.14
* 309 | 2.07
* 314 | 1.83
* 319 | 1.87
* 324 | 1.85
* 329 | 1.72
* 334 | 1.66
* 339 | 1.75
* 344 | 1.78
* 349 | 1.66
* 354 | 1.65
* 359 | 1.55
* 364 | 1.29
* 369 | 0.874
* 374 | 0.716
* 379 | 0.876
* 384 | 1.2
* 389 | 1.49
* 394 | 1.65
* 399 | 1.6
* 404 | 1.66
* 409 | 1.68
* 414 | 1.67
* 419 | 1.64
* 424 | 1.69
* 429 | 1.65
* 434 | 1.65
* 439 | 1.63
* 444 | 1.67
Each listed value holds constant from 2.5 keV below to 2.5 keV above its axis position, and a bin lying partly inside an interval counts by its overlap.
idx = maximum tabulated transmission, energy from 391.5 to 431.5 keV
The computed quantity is 1.69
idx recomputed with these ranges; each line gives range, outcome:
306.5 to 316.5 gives 2.07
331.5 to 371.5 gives 1.78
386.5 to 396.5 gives 1.65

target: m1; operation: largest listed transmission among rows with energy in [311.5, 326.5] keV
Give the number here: 1.87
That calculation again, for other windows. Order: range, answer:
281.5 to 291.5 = 2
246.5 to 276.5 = 2.21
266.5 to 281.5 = 2.11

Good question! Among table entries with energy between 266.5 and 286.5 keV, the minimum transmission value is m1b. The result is 2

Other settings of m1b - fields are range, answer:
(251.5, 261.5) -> 2.07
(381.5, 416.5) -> 1.2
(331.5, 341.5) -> 1.66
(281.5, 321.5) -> 1.83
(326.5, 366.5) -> 1.29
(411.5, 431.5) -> 1.64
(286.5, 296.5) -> 1.88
